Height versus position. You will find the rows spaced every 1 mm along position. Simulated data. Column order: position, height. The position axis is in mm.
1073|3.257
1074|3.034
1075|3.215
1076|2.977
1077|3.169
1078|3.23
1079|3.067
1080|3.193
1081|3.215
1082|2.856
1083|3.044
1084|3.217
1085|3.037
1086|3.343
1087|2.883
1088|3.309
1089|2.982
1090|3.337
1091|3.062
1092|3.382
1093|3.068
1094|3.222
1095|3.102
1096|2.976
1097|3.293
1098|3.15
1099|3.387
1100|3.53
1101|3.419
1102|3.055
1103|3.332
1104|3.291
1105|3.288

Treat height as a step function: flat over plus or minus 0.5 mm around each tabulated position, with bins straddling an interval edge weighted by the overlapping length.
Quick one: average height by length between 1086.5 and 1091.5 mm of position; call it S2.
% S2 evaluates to 3.11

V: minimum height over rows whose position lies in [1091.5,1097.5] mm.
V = 2.976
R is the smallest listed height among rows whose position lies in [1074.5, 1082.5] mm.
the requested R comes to 2.856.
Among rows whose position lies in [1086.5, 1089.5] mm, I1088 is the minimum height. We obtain 2.883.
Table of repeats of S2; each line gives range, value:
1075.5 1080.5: 3.13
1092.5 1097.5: 3.13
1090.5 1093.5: 3.17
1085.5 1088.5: 3.18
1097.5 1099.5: 3.27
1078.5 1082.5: 3.08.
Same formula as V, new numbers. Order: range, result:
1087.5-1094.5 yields 2.982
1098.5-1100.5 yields 3.387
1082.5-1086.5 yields 3.037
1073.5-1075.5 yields 3.034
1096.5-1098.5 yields 3.15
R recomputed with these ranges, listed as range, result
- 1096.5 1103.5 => 3.055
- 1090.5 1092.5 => 3.062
